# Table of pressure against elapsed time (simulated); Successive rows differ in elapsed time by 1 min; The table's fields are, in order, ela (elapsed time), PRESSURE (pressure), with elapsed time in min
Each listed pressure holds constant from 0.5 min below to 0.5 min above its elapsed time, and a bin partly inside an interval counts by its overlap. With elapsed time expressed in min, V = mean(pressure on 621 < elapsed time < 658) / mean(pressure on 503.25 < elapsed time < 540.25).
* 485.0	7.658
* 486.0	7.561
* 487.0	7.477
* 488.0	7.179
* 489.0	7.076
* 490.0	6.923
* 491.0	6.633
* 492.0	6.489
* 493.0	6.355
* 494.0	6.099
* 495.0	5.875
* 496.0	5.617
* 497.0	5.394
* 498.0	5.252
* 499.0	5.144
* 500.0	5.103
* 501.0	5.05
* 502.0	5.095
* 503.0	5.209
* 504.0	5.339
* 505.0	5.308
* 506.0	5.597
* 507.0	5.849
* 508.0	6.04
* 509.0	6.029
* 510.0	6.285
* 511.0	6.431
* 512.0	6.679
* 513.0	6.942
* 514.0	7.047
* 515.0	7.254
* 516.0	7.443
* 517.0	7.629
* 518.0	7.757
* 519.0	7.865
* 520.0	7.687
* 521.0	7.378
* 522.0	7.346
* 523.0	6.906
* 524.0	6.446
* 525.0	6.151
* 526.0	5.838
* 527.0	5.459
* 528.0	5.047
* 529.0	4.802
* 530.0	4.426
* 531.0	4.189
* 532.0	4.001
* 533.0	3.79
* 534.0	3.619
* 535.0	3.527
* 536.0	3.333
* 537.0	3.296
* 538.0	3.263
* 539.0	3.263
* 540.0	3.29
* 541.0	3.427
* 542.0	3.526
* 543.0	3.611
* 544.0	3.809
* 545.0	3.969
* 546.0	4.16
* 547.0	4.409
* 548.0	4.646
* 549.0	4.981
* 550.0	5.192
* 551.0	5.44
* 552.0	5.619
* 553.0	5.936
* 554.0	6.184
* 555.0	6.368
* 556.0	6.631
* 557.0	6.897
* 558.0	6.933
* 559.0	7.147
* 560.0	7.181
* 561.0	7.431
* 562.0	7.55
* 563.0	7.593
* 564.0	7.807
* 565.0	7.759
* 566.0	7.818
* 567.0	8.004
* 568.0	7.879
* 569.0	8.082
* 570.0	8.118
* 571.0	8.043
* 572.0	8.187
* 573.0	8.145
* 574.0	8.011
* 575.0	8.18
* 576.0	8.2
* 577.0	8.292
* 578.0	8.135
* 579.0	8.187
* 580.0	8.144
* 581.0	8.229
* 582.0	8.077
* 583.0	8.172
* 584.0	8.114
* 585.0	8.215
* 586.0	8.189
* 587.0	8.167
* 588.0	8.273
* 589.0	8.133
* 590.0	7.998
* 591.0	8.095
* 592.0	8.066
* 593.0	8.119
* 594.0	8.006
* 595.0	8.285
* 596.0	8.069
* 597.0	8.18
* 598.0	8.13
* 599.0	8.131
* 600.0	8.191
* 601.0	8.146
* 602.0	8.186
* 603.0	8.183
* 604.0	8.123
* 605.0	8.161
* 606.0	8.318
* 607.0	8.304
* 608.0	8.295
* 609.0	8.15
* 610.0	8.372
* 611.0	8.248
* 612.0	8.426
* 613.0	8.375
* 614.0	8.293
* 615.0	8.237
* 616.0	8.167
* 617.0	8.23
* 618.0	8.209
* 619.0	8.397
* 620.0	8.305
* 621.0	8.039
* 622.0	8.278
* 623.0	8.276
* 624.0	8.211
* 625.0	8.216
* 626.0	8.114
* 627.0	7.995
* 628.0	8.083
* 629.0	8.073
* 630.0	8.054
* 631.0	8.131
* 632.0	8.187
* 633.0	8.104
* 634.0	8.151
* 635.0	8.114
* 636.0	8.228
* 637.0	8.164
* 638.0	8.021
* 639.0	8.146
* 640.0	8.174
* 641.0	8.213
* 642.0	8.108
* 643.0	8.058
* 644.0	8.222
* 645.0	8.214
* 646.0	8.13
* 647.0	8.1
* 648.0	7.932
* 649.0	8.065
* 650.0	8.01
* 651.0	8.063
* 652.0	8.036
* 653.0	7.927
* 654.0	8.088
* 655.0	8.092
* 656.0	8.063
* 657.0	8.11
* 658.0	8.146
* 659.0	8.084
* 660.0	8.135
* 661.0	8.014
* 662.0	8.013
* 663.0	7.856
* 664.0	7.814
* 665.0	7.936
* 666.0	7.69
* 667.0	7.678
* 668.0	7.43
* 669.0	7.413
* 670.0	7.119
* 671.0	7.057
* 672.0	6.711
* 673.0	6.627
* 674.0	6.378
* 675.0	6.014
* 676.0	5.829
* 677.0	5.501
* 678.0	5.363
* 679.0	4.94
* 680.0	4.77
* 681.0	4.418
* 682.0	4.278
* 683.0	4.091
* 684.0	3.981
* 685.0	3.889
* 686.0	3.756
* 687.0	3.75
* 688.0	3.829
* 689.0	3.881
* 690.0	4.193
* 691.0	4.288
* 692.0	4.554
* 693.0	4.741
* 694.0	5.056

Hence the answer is 1.44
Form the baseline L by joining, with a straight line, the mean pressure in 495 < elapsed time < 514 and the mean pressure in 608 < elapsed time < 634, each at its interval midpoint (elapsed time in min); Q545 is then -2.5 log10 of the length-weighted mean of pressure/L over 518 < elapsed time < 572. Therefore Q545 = 0.15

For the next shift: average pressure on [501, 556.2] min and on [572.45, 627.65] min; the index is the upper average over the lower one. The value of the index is 1.5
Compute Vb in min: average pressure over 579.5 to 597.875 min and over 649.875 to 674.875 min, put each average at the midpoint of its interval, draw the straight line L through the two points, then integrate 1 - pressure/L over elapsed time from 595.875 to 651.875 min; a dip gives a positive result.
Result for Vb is -1.83 min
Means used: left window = 8.14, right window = 7.67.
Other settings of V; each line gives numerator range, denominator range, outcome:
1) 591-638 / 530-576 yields 1.41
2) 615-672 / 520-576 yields 1.37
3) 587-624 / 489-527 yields 1.30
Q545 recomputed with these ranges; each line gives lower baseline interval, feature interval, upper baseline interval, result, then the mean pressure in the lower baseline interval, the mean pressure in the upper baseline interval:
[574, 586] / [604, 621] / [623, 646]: -0.02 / 8.17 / 8.14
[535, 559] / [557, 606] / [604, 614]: -0.20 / 4.73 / 8.29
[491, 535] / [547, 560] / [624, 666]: 0.10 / 5.92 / 8.08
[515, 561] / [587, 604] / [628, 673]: -0.21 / 5.37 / 7.94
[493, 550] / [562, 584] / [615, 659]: -0.22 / 5.35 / 8.13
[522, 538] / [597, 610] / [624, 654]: -0.17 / 4.76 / 8.11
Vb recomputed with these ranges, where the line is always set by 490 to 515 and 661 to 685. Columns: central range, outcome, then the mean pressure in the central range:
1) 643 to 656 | -3.8 min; 8.07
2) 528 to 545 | 6.4 min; 3.75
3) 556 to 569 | -3.1 min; 7.49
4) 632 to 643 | -3.4 min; 8.14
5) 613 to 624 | -3.7 min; 8.25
